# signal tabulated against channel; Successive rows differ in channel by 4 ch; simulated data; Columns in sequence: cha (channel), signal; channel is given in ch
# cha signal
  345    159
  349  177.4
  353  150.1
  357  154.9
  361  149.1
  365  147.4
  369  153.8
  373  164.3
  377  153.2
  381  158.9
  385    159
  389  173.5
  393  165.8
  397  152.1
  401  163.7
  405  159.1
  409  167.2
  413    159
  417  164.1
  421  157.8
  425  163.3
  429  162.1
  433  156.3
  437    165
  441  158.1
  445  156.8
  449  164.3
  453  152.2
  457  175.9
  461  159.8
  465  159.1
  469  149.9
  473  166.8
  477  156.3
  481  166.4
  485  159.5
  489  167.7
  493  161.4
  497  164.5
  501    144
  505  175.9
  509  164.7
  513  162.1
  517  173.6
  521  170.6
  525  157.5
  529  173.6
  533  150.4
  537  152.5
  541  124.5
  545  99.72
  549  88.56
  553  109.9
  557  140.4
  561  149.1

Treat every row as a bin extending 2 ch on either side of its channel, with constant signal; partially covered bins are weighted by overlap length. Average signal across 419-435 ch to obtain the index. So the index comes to 160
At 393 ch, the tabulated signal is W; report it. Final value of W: 165.8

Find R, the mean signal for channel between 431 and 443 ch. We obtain 160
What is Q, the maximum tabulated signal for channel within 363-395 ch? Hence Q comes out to 173.5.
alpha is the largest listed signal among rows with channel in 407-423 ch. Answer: 167.2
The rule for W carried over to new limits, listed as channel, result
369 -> 153.8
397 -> 152.1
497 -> 164.5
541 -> 124.5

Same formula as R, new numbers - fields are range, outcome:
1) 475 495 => 162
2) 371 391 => 162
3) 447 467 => 162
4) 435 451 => 161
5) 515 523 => 172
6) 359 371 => 150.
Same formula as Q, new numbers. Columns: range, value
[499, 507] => 175.9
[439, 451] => 164.3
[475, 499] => 167.7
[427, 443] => 165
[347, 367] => 177.4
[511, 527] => 173.6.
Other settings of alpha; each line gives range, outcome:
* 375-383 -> 158.9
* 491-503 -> 164.5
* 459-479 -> 166.8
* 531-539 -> 152.5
